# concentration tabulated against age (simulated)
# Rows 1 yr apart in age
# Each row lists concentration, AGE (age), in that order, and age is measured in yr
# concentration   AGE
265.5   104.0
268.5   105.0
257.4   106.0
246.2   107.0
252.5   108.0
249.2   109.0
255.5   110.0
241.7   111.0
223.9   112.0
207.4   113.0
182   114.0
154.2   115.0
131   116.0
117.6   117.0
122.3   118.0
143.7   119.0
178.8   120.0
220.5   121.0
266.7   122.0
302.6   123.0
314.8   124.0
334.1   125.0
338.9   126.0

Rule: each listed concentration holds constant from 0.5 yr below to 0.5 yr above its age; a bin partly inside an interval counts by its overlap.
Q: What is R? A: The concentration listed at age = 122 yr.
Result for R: 266.7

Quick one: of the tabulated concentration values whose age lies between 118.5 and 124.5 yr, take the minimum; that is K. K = 143.7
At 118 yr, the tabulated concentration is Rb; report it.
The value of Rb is 122.3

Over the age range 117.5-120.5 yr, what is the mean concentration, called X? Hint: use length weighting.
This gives 148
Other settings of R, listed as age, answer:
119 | 143.7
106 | 257.4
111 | 241.7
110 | 255.5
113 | 207.4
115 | 154.2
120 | 178.8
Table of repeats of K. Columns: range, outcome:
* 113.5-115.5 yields 154.2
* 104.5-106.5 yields 257.4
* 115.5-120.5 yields 117.6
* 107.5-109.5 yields 249.2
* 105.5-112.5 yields 223.9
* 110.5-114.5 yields 182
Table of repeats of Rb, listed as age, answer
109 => 249.2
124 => 314.8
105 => 268.5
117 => 117.6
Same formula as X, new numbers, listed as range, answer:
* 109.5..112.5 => 240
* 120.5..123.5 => 263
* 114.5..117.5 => 134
